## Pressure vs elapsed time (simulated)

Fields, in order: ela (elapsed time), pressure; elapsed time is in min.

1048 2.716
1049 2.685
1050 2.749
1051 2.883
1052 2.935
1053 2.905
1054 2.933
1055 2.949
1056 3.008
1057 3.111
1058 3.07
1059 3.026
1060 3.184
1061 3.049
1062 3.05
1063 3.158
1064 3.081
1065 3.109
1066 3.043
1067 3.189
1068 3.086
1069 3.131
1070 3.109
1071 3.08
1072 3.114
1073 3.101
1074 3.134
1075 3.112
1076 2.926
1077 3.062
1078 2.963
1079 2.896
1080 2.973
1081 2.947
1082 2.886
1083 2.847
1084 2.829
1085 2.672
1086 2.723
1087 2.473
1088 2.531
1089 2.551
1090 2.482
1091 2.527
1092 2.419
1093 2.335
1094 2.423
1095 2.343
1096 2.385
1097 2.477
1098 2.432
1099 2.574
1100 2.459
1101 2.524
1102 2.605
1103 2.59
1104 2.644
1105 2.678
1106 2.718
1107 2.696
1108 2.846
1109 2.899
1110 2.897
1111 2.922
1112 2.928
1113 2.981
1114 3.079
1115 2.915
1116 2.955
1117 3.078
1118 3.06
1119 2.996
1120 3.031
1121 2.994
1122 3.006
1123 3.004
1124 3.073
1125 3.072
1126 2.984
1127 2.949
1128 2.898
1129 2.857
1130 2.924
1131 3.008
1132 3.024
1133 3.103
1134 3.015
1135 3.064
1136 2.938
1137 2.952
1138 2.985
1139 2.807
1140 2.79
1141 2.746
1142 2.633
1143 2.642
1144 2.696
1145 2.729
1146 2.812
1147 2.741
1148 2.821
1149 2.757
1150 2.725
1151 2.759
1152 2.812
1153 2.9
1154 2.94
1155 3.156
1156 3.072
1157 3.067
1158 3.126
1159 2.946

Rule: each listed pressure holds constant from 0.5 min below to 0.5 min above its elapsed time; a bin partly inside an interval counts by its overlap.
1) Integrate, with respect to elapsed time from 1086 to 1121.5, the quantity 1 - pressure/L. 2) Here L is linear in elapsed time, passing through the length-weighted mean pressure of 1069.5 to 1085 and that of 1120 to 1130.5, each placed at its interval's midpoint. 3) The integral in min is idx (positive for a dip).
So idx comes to 3.38 min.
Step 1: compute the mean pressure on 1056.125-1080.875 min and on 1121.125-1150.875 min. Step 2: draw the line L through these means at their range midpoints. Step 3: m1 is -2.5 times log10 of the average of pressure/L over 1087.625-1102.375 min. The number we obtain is 0.21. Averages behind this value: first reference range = 3.07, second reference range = 2.89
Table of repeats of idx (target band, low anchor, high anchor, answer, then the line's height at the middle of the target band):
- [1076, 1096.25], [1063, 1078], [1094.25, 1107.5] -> 1.0 min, 2.81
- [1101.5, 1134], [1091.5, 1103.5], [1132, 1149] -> -3.4 min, 2.64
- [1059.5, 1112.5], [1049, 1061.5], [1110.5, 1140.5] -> 3.0 min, 2.98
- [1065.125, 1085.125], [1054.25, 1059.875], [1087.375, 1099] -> -2.0 min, 2.75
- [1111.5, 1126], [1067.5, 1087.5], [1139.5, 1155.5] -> -0.8 min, 2.86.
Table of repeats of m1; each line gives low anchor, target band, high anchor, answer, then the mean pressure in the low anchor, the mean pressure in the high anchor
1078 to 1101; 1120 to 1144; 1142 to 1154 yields -0.08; 2.61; 2.77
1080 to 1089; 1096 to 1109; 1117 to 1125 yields 0.11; 2.74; 3.03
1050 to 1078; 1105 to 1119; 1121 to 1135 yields 0.03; 3.05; 3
